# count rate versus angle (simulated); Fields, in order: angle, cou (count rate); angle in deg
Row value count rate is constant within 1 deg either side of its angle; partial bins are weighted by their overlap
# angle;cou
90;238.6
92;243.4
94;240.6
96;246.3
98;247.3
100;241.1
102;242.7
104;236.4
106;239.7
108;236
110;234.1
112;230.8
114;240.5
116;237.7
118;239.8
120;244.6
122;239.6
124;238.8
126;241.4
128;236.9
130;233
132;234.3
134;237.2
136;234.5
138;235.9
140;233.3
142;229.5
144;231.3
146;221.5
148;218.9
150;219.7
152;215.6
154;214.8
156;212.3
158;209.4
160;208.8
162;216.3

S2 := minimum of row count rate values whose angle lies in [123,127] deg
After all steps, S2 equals 238.8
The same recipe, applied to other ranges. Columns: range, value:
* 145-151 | 218.9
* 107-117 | 230.8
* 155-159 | 209.4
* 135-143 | 229.5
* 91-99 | 240.6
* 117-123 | 239.6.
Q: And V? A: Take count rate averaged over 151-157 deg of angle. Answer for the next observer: 214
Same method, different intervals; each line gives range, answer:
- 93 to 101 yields 244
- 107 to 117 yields 236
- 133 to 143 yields 234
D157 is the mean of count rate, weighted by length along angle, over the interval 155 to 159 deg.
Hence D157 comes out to 211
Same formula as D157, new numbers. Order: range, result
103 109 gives 237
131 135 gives 236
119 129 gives 240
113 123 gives 240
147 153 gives 218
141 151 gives 224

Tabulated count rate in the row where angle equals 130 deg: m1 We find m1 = 233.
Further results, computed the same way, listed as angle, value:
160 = 208.8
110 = 234.1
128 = 236.9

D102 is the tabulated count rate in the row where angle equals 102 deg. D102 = 242.7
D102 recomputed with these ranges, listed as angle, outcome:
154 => 214.8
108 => 236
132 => 234.3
